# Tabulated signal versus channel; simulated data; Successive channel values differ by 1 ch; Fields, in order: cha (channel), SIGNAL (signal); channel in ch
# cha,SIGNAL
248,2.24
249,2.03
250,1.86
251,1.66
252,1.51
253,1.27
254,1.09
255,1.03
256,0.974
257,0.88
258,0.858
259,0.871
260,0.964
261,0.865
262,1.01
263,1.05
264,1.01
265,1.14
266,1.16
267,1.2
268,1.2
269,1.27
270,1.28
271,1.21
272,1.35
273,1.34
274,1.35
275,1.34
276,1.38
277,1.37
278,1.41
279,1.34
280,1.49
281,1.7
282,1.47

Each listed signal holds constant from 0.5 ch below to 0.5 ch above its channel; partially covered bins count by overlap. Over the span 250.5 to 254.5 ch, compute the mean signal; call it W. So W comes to 1.38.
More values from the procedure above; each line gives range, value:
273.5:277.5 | 1.36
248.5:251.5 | 1.85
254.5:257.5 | 0.961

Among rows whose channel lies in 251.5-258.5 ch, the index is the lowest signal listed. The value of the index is 0.858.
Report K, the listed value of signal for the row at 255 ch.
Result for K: 1.03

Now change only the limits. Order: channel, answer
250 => 1.86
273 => 1.34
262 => 1.01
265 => 1.14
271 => 1.21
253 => 1.27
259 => 0.871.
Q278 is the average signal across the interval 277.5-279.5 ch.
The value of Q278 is 1.38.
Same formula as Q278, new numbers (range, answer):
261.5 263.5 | 1.03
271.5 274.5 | 1.35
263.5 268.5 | 1.14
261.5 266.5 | 1.07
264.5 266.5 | 1.15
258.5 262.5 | 0.927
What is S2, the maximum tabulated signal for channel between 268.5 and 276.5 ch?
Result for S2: 1.38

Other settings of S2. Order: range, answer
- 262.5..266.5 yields 1.16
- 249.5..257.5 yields 1.86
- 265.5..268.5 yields 1.2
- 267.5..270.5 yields 1.28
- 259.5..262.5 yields 1.01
